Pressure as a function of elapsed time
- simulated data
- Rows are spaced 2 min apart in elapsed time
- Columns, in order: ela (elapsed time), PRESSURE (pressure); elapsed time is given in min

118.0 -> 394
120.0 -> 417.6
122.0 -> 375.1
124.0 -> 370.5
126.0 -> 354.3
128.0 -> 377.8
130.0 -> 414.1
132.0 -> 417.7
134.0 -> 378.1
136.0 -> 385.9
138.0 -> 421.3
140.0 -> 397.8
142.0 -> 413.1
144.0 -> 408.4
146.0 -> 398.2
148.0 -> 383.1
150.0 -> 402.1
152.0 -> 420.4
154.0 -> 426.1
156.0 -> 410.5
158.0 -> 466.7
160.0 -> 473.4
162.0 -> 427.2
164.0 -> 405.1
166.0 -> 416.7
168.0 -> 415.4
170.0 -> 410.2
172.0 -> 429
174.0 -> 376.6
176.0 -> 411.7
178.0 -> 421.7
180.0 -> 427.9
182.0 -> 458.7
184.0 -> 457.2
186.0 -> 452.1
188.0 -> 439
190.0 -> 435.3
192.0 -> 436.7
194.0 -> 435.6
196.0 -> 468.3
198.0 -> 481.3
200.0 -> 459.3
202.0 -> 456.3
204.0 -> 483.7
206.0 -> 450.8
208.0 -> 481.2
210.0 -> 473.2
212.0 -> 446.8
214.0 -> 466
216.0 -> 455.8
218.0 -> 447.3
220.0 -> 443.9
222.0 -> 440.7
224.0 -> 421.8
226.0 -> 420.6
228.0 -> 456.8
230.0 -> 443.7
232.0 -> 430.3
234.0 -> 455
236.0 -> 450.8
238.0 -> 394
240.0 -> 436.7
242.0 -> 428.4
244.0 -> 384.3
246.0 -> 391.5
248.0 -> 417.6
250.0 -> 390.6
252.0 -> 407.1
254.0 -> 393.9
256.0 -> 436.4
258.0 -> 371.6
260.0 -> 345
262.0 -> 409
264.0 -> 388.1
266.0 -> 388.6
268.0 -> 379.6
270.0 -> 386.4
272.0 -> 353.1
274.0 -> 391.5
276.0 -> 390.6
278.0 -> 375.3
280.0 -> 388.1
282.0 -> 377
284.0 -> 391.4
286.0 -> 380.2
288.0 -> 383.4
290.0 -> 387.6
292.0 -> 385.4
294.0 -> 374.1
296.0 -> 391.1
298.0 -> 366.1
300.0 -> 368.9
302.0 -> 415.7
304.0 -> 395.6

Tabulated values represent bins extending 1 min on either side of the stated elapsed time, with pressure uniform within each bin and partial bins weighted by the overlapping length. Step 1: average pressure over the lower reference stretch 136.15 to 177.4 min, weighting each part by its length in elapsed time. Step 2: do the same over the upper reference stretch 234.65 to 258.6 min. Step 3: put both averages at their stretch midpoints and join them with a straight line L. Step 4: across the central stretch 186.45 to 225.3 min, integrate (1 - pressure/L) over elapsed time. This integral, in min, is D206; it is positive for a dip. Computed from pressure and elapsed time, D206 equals -3.9 min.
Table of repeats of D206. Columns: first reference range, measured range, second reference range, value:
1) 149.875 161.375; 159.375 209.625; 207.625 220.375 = 0.7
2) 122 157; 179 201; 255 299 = -3.2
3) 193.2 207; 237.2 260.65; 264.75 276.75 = 0.3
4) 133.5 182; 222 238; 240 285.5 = -1.5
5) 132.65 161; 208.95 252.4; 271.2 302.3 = -4.2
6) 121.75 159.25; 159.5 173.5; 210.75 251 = -0.4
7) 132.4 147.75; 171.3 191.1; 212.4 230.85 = -0.4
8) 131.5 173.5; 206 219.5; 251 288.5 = -2.0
